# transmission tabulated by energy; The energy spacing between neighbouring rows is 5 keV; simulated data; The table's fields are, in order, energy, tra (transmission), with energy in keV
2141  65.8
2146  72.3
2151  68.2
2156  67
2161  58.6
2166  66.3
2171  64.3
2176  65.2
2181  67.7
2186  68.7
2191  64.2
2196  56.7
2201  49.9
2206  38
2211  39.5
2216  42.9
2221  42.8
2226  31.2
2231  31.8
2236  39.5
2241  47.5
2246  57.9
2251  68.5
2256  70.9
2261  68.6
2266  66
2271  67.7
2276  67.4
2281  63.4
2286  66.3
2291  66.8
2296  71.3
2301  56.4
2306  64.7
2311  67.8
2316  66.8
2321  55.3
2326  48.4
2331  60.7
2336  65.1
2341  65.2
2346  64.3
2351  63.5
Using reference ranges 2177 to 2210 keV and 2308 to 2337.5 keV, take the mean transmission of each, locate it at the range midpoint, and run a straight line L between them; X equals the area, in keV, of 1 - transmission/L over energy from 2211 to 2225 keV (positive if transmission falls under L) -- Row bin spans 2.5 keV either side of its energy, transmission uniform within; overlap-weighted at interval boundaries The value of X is 4.06 keV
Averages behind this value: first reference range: 57.1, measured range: 41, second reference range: 60.6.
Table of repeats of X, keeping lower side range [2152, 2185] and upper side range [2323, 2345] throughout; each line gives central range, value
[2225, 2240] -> 6.5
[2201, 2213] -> 4.3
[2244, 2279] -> -2.5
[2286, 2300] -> -1.3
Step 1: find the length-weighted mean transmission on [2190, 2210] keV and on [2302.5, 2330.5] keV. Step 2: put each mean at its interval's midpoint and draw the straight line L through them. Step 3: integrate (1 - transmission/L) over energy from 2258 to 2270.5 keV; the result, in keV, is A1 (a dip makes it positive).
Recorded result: -2.6 keV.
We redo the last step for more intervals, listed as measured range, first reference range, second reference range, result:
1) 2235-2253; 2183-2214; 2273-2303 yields 1.61 keV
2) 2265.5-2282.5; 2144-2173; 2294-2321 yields -0.41 keV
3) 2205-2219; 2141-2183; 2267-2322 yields 5.39 keV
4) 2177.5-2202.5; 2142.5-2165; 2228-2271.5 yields 0.34 keV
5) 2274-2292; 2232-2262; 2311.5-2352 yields -2.14 keV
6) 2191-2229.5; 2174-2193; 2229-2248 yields 8.24 keV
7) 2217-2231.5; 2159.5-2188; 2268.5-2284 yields 6.44 keV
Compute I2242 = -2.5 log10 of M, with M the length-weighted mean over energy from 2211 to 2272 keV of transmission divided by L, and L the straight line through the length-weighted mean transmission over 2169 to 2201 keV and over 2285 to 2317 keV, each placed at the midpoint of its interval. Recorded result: 0.23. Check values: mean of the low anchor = 63.3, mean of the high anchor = 65.7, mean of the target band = 52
